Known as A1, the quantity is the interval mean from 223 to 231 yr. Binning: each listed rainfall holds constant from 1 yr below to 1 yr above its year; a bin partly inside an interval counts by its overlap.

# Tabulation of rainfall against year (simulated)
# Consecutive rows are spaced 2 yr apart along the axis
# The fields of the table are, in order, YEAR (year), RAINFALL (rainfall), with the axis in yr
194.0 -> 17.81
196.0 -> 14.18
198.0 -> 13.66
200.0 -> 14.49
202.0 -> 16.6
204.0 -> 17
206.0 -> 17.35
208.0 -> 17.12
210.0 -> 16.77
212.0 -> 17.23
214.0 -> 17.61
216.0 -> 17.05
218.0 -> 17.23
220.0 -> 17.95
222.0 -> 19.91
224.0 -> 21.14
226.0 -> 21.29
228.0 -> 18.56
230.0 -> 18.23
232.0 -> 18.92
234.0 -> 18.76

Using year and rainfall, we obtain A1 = 19.8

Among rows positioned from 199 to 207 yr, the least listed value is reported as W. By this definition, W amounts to 14.49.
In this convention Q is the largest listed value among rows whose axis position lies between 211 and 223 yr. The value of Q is 19.91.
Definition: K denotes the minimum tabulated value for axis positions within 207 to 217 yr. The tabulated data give 16.77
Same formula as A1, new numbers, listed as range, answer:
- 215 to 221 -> 17.4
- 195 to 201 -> 14.1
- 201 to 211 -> 17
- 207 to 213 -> 17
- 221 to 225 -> 20.5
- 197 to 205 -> 15.4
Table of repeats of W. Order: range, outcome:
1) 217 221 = 17.23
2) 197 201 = 13.66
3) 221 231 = 18.23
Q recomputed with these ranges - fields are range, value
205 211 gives 17.35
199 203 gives 16.6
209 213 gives 17.23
